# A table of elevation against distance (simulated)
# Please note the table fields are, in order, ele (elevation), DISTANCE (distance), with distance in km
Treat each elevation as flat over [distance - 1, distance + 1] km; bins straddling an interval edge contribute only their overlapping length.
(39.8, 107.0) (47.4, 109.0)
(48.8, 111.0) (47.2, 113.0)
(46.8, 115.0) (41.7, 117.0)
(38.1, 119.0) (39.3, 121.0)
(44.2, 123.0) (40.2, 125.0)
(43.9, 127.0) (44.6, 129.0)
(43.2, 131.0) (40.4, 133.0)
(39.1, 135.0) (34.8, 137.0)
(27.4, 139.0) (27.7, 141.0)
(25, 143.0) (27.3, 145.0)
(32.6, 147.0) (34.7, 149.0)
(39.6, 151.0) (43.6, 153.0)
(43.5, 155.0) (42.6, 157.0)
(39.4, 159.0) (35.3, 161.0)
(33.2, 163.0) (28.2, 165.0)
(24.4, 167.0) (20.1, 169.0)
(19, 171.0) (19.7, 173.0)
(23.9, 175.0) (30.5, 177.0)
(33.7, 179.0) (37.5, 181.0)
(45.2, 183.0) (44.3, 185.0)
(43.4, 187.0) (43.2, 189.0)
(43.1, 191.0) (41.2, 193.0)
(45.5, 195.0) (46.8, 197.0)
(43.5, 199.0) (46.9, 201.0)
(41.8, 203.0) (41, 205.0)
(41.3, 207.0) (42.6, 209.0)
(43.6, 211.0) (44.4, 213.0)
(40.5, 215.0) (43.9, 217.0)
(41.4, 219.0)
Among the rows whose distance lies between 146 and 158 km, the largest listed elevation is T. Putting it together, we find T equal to 43.6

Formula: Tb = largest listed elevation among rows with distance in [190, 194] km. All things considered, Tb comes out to 43.1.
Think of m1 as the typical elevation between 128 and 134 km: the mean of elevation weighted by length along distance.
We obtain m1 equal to 42.7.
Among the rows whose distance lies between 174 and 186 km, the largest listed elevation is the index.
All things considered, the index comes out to 45.2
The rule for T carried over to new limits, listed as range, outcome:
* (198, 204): 46.9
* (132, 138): 40.4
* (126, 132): 44.6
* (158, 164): 39.4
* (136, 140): 34.8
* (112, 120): 47.2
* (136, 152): 39.6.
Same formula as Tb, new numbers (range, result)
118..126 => 44.2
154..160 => 43.5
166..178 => 30.5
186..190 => 43.4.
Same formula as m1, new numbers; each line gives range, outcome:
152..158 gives 43.2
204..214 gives 42.6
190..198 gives 44.2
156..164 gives 37.6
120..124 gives 41.8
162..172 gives 25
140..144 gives 26.4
